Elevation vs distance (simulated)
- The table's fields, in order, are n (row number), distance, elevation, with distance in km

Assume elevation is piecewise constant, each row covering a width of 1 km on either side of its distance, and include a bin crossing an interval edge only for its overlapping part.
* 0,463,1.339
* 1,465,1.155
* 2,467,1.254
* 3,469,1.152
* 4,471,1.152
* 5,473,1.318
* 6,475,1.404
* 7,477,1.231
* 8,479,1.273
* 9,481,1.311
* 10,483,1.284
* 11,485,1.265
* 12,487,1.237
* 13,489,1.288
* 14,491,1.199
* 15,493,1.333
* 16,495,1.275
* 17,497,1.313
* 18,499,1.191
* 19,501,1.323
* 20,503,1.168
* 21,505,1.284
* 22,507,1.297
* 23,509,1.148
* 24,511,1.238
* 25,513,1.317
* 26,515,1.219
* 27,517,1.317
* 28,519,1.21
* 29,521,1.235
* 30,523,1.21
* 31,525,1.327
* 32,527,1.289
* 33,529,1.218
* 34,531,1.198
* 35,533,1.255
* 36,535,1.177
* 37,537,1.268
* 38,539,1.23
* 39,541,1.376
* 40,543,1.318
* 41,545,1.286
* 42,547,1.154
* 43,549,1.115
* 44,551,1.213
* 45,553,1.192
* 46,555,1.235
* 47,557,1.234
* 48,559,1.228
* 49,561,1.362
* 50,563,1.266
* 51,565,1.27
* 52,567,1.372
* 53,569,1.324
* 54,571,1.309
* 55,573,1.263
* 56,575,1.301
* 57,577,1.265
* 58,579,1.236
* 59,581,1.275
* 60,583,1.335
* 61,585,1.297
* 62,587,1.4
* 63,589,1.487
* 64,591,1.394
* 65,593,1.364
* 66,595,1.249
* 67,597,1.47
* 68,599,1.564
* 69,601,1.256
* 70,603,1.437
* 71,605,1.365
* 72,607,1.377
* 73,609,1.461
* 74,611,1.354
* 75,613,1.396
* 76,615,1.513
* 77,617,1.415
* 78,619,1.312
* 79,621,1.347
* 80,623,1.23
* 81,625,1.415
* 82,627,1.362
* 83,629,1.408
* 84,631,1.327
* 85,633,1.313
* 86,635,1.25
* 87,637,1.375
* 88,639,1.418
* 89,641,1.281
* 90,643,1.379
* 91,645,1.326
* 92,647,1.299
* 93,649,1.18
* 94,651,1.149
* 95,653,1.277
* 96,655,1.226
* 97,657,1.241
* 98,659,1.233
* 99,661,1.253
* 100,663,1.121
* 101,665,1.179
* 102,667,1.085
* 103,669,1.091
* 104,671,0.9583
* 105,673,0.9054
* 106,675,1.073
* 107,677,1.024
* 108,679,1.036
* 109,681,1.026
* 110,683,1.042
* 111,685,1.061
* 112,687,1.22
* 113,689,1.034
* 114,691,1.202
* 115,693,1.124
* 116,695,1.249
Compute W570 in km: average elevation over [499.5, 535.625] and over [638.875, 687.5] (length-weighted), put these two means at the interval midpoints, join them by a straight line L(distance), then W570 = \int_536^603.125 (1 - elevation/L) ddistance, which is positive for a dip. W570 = -4.9 km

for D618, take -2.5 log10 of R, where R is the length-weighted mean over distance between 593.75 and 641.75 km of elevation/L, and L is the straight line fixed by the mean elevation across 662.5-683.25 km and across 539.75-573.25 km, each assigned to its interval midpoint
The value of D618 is -0.19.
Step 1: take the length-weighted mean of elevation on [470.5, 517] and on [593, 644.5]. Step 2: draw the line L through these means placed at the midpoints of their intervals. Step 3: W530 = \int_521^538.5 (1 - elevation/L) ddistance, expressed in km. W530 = 0.73 km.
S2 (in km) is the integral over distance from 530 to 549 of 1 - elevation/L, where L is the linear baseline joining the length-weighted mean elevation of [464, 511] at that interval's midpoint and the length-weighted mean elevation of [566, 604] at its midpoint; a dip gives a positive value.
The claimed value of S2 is 0.9 km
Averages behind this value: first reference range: 1.25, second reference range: 1.35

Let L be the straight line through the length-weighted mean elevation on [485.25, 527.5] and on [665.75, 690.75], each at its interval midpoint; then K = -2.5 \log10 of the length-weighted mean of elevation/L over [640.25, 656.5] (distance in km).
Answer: -0.16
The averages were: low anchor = 1.26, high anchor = 1.05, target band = 1.26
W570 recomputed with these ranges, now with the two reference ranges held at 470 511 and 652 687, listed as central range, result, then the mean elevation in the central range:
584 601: -3.15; 1.39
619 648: -4.96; 1.34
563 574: -0.98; 1.3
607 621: -2.94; 1.4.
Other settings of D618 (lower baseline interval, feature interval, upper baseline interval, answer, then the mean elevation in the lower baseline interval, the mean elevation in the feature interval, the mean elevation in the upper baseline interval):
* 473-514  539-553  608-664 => 0.04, 1.27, 1.24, 1.32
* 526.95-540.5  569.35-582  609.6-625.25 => 0.02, 1.23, 1.28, 1.37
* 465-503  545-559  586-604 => 0.13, 1.26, 1.2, 1.4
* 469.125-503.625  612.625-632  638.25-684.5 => -0.16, 1.27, 1.37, 1.16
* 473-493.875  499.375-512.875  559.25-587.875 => 0.04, 1.28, 1.25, 1.3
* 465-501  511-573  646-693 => -0.03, 1.26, 1.26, 1.13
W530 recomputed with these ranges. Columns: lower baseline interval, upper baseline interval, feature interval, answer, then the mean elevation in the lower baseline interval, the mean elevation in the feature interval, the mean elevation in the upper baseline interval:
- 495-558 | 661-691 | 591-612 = -4.2 km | 1.24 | 1.39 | 1.07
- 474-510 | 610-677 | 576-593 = -1.0 km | 1.27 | 1.34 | 1.26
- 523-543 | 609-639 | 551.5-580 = 0.5 km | 1.26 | 1.27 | 1.36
